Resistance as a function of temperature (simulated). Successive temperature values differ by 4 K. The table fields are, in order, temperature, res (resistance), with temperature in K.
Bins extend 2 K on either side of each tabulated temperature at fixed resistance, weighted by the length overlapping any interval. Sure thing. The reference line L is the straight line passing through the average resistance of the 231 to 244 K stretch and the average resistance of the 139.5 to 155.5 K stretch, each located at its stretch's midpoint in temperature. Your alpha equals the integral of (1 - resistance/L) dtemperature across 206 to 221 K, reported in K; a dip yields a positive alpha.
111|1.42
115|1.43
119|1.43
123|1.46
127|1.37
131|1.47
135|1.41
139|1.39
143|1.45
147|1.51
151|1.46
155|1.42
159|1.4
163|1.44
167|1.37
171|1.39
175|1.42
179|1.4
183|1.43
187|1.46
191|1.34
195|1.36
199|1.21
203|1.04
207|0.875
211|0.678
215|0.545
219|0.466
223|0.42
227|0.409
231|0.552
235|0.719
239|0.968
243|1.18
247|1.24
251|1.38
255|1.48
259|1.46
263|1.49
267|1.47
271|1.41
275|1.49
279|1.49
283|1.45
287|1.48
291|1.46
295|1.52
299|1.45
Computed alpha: 6.0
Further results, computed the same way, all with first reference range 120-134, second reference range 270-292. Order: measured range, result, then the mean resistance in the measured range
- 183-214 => 6.6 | 1.14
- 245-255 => 0.8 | 1.34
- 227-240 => 6.9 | 0.677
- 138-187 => 0.5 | 1.43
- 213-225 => 8.1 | 0.477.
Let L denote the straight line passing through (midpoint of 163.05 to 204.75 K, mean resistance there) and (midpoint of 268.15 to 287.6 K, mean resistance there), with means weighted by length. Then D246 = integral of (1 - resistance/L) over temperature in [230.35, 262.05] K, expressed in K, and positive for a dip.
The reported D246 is 5.96 K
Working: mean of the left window 1.35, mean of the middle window 1.16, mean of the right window 1.46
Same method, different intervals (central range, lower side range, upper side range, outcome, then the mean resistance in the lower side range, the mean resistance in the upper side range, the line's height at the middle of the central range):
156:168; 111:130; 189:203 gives -0.6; 1.42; 1.27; 1.34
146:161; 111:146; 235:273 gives -0.4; 1.43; 1.31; 1.4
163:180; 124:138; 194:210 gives -2.4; 1.42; 1.08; 1.22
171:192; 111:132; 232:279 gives -0.7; 1.43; 1.29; 1.37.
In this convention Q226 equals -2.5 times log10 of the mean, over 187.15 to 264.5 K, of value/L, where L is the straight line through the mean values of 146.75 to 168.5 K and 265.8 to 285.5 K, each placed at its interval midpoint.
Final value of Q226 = 0.40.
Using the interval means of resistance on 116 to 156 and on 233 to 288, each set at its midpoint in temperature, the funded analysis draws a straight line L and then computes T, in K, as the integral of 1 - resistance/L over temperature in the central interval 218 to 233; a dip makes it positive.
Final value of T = 9.9 K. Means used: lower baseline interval 1.44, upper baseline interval 1.33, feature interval 0.461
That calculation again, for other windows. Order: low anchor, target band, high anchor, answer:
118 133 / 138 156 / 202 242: -2.7 K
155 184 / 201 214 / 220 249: 2.5 K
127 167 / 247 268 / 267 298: 0.4 K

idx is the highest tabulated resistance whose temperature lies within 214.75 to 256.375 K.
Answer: 1.48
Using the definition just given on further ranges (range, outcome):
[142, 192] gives 1.51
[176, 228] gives 1.46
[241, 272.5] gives 1.49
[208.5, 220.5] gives 0.678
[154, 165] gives 1.44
